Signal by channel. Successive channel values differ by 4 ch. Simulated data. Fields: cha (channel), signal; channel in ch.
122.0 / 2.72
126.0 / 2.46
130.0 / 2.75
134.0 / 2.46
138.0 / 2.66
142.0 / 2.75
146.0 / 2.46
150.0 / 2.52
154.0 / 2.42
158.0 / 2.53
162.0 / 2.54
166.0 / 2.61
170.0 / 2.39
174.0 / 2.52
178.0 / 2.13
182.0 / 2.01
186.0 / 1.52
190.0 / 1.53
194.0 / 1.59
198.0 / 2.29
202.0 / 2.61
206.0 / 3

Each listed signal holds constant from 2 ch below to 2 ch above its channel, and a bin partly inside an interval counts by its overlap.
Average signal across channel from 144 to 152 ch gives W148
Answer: 2.49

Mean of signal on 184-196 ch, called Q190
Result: 1.55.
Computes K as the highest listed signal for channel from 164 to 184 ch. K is 2.61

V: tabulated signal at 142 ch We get 2.75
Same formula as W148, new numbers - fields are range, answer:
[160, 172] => 2.51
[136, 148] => 2.62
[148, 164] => 2.5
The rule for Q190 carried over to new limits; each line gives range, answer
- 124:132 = 2.6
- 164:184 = 2.33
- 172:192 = 1.94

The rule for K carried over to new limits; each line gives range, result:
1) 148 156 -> 2.52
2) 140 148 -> 2.75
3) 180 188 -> 2.01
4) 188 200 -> 2.29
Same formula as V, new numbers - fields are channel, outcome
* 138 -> 2.66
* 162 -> 2.54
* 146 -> 2.46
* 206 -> 3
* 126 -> 2.46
